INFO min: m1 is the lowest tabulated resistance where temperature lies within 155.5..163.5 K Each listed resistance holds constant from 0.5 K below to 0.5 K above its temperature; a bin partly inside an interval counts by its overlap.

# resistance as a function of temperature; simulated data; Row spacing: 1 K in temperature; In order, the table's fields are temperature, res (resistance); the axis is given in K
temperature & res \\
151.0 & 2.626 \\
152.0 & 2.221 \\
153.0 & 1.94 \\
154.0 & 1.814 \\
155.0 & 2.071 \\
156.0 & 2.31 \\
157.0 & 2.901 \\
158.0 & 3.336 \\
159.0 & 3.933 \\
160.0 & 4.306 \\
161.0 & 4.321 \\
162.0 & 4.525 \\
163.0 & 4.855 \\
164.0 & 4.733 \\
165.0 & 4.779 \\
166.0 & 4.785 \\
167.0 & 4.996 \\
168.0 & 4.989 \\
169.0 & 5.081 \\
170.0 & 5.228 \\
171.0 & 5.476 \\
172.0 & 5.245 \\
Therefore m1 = 2.31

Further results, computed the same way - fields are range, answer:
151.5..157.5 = 1.814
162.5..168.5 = 4.733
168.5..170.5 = 5.081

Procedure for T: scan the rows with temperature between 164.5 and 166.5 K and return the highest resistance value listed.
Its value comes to 4.785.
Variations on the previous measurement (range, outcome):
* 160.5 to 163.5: 4.855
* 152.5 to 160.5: 4.306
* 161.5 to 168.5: 4.996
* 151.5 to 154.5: 2.221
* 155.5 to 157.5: 2.901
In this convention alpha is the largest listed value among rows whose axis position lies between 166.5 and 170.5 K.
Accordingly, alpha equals 5.228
